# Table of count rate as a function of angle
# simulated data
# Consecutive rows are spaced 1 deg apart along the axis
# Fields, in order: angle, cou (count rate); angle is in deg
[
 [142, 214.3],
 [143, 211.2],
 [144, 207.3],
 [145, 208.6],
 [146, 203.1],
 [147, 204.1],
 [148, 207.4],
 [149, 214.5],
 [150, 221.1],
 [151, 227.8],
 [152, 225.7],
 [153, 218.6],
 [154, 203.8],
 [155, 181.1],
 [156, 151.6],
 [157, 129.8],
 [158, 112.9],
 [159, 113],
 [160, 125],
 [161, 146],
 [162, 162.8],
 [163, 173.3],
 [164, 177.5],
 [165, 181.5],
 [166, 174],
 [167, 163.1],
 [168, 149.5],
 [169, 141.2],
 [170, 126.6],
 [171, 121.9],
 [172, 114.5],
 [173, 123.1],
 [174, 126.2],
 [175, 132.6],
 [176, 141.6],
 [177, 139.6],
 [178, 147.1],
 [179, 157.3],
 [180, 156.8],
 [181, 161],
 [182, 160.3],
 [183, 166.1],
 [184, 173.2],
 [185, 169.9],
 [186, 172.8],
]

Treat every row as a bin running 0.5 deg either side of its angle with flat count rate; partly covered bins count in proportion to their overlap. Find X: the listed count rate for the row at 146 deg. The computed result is 203.1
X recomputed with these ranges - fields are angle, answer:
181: 161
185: 169.9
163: 173.3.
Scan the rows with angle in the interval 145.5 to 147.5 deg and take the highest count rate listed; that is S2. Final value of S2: 204.1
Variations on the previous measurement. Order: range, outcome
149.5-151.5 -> 227.8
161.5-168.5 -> 181.5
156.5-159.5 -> 129.8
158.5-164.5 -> 177.5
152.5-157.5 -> 218.6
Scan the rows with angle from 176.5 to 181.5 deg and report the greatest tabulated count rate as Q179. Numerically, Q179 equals 161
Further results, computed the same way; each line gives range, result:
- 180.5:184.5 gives 173.2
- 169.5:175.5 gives 132.6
